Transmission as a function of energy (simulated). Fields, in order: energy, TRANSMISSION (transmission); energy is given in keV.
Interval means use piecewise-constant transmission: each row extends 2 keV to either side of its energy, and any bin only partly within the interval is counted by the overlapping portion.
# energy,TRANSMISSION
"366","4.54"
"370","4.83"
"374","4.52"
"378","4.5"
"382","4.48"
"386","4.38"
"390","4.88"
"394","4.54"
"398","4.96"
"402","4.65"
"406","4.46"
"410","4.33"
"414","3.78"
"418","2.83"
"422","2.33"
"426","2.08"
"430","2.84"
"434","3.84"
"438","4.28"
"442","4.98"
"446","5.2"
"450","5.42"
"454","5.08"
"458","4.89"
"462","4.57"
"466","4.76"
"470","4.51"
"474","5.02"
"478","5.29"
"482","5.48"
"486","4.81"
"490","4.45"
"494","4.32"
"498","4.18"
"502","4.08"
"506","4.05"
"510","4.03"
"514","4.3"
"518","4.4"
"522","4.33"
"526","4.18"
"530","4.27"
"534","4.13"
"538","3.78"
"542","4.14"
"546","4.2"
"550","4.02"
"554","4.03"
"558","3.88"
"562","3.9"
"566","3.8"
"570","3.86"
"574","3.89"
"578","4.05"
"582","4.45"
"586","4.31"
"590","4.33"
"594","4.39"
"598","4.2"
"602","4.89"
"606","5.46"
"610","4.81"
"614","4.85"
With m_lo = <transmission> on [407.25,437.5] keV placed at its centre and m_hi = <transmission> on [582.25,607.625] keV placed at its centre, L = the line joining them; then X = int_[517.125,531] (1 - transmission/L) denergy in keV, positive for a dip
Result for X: -0.9 keV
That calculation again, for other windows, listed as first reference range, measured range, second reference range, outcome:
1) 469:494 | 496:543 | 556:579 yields 3.1 keV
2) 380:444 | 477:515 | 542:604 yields -3.9 keV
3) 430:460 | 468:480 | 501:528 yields -1.2 keV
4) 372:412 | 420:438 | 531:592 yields 6.1 keV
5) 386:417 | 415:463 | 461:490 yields 7.0 keV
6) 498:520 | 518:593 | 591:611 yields 5.9 keV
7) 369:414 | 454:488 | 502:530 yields -4.7 keV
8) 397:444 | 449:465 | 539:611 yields -4.5 keV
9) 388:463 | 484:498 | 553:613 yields -0.8 keV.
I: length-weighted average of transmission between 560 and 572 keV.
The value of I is 3.85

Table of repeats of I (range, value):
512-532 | 4.3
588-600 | 4.31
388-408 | 4.7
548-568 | 3.93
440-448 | 5.09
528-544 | 4.08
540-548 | 4.17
